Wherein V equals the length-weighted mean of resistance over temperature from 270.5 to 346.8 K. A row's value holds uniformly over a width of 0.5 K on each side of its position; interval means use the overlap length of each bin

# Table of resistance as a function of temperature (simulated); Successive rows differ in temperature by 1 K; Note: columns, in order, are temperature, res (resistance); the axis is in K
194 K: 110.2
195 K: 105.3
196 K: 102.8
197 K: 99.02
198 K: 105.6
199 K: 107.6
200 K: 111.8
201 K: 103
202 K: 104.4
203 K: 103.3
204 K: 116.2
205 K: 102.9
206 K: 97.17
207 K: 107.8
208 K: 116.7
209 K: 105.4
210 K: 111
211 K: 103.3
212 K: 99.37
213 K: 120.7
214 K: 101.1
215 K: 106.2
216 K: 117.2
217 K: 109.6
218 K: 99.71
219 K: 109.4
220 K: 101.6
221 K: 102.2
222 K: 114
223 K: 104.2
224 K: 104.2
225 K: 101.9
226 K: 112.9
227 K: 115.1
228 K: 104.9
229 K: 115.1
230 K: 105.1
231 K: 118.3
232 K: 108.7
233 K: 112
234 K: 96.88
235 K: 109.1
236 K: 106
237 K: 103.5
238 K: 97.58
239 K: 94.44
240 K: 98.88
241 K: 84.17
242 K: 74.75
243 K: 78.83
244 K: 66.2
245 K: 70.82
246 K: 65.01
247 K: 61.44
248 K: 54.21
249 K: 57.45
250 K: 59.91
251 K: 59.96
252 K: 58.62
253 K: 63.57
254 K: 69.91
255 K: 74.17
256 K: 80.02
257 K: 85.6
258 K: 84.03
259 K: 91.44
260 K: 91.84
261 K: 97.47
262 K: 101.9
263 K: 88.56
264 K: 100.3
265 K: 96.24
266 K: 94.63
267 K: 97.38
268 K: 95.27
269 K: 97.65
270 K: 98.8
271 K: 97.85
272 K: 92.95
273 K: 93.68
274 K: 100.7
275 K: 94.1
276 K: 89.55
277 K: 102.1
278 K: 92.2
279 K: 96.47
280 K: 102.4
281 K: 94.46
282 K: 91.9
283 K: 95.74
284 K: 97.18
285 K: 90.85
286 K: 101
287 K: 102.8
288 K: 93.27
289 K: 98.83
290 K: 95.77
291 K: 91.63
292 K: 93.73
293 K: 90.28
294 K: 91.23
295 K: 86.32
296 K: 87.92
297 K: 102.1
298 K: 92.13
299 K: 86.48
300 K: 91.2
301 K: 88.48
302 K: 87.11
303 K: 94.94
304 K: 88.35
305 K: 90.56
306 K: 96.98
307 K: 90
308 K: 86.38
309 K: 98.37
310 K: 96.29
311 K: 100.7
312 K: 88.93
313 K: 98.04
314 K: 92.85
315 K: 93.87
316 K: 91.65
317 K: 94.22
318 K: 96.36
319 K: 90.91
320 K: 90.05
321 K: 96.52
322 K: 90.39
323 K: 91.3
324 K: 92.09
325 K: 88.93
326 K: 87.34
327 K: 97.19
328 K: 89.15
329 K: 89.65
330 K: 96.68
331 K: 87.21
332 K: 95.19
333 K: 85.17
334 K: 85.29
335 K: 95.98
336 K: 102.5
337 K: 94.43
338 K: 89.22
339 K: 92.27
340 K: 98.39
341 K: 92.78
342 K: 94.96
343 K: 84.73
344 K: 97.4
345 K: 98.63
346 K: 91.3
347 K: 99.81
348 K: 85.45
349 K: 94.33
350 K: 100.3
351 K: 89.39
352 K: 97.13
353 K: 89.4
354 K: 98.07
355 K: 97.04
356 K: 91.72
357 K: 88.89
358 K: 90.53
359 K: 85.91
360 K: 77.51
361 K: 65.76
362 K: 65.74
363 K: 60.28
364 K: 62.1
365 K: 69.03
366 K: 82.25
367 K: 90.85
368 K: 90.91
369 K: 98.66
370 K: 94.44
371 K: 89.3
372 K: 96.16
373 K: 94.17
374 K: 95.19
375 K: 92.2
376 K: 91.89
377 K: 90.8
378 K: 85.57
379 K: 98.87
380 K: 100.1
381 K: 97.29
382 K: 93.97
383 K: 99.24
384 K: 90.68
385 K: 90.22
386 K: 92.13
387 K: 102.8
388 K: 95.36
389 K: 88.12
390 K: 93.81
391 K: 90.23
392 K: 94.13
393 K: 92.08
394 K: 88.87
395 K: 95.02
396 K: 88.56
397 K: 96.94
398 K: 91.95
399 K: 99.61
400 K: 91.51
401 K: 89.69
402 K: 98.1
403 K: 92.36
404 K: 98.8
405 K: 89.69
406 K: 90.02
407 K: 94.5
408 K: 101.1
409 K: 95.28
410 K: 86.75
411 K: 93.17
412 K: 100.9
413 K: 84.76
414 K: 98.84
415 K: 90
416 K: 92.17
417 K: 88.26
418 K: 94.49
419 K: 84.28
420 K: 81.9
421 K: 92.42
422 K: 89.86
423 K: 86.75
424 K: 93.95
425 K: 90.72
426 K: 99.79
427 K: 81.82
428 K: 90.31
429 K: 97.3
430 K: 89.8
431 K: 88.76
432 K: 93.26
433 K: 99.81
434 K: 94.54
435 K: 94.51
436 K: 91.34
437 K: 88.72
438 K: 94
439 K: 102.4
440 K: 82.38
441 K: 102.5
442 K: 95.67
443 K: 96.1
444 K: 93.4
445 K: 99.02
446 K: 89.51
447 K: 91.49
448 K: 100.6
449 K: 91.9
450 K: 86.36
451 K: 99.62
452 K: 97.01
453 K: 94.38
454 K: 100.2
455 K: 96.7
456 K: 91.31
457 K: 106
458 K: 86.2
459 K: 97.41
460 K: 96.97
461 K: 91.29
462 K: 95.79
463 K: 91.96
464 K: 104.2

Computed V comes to 93.4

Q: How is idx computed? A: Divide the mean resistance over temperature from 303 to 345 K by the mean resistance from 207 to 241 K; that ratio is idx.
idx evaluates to 0.87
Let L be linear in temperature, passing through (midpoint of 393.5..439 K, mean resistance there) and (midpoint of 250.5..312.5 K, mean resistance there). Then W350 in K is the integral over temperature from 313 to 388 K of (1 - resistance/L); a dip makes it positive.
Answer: 0.9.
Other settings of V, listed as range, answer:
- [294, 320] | 92.4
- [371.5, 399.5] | 93.8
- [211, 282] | 93.6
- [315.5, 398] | 90.9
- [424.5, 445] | 93.5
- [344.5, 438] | 91.1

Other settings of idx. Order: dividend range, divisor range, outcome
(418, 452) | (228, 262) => 1.09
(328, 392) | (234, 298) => 1.02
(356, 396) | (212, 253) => 0.94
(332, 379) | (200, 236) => 0.83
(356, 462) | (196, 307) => 0.96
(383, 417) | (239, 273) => 1.14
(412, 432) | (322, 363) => 1.00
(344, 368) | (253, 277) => 0.94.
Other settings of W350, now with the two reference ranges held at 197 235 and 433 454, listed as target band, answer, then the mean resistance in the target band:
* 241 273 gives 7.3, 81.1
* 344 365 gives 2.8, 86.3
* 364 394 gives 1.9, 91.9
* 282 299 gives 1.5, 94.1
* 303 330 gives 2.4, 92.7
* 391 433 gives 1.8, 92.2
